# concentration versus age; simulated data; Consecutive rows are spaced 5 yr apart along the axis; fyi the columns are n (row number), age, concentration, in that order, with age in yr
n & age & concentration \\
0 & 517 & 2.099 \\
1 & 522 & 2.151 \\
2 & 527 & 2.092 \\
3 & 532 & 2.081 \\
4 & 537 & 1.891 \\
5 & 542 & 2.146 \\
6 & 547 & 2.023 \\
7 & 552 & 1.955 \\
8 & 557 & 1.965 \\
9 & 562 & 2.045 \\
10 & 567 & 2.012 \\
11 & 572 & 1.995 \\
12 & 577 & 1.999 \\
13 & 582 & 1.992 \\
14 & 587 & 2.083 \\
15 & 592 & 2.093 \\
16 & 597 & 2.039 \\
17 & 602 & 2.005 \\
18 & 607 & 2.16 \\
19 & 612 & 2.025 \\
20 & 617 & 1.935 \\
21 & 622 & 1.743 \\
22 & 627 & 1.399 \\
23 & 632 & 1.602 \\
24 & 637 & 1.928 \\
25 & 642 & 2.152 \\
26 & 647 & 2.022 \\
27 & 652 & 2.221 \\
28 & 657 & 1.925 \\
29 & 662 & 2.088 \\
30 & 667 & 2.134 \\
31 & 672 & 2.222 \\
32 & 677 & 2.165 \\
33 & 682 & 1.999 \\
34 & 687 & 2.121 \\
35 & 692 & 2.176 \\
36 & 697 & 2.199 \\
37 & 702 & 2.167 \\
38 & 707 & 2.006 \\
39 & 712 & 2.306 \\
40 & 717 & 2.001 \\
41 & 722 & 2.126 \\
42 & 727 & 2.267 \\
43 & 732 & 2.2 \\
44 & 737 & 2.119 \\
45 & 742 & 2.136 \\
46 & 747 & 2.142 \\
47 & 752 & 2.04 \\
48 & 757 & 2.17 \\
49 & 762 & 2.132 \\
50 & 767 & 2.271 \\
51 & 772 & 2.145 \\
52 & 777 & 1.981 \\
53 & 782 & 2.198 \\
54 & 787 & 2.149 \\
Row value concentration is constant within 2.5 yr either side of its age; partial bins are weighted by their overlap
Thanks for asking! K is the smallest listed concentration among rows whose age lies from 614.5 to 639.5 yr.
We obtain 1.399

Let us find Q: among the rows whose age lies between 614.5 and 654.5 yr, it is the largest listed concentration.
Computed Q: 2.221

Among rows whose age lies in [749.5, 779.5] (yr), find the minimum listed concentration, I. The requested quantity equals 1.981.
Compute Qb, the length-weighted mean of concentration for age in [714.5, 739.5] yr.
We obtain 2.14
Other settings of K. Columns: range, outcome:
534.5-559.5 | 1.891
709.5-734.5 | 2.001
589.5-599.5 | 2.039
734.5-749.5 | 2.119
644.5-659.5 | 1.925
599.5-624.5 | 1.743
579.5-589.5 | 1.992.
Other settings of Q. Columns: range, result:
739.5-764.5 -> 2.17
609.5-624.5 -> 2.025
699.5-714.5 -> 2.306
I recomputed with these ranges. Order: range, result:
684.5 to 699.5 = 2.121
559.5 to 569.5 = 2.012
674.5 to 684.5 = 1.999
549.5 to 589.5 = 1.955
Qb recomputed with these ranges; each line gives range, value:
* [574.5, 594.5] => 2.04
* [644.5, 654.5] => 2.12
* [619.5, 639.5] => 1.67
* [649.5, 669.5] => 2.09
